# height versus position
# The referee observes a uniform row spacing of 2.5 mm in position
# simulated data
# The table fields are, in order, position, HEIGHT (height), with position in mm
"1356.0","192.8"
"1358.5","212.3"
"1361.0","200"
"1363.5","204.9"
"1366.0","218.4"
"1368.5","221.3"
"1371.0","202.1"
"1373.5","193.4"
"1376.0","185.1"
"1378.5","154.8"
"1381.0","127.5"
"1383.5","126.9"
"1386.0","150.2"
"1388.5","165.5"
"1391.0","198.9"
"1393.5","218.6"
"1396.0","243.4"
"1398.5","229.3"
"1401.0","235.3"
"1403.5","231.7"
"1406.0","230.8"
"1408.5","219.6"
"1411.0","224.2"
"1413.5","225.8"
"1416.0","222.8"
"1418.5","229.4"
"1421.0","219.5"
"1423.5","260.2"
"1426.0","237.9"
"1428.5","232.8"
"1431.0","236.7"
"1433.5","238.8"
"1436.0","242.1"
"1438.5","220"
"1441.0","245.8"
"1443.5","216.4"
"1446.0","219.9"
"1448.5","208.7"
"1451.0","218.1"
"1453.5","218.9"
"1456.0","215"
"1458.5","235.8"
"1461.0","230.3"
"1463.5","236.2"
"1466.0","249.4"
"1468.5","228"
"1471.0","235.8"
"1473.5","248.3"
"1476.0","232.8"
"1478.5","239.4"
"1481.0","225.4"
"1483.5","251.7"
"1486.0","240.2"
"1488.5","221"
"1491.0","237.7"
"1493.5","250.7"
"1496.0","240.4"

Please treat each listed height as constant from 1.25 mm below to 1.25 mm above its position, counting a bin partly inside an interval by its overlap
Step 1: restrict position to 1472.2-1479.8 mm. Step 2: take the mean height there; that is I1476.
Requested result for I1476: 240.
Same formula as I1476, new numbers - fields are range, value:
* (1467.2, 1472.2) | 232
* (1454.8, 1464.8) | 229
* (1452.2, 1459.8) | 223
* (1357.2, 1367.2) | 209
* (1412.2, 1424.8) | 232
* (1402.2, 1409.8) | 227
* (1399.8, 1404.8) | 233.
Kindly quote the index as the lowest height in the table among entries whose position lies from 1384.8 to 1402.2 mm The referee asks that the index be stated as 150.2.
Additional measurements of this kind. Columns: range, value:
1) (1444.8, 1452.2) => 208.7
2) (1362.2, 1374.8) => 193.4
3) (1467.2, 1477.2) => 228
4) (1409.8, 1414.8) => 224.2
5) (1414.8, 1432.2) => 219.5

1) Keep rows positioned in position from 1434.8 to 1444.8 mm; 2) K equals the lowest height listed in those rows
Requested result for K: 216.4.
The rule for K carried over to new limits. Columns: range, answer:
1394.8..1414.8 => 219.6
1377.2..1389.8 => 126.9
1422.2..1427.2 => 237.9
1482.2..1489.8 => 221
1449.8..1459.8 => 215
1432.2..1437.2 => 238.8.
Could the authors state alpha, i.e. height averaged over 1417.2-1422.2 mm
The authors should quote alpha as 224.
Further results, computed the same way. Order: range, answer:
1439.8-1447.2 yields 227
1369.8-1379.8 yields 183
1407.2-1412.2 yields 222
